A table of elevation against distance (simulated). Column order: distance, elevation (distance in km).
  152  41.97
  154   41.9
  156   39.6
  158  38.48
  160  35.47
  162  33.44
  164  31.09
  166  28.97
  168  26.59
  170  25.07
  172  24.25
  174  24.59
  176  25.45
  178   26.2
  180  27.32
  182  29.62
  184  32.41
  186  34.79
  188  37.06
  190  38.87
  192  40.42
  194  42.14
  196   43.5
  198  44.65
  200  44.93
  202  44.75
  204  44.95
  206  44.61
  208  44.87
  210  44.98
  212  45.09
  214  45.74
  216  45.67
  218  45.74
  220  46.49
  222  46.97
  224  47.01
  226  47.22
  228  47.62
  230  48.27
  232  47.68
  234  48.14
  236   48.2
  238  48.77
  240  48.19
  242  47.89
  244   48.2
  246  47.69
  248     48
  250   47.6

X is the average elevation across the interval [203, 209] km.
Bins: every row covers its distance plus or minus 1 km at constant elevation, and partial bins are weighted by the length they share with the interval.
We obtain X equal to 44.8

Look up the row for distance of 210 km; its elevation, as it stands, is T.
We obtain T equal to 44.98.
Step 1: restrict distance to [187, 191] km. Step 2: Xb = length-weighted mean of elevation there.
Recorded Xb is 38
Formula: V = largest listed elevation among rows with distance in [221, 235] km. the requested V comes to 48.27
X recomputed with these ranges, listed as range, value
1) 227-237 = 48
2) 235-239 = 48.5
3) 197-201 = 44.8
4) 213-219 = 45.7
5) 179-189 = 32.2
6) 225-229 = 47.4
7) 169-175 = 24.6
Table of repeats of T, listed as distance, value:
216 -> 45.67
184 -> 32.41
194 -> 42.14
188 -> 37.06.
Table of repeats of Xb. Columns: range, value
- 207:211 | 44.9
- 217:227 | 46.7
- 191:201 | 43.1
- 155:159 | 39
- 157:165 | 34.6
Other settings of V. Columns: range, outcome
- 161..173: 33.44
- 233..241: 48.77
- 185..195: 42.14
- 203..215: 45.74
